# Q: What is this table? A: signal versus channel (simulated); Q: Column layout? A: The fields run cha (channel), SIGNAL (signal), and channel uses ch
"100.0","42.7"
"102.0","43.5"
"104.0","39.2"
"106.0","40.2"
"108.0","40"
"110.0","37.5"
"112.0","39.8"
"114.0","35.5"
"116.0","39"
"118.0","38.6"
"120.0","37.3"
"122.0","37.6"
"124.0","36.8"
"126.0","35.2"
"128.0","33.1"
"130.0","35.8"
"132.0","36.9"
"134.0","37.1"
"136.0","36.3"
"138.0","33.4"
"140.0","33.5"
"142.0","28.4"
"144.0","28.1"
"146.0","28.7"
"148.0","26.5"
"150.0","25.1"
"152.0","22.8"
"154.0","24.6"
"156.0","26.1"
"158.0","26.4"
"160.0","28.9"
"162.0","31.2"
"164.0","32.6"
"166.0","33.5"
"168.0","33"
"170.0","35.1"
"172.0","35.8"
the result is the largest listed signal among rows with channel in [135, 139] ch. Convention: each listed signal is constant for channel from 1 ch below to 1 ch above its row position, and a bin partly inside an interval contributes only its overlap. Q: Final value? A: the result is 36.3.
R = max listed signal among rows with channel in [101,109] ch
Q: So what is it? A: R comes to 43.5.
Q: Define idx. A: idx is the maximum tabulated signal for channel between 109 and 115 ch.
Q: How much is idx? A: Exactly 39.8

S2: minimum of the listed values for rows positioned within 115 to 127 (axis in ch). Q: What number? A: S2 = 35.2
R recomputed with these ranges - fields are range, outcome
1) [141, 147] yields 28.7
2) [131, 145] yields 37.1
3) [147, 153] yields 26.5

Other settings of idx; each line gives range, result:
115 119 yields 39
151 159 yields 26.4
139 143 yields 33.5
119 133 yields 37.6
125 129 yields 35.2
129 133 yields 36.9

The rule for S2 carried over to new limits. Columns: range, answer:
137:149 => 26.5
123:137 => 33.1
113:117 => 35.5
